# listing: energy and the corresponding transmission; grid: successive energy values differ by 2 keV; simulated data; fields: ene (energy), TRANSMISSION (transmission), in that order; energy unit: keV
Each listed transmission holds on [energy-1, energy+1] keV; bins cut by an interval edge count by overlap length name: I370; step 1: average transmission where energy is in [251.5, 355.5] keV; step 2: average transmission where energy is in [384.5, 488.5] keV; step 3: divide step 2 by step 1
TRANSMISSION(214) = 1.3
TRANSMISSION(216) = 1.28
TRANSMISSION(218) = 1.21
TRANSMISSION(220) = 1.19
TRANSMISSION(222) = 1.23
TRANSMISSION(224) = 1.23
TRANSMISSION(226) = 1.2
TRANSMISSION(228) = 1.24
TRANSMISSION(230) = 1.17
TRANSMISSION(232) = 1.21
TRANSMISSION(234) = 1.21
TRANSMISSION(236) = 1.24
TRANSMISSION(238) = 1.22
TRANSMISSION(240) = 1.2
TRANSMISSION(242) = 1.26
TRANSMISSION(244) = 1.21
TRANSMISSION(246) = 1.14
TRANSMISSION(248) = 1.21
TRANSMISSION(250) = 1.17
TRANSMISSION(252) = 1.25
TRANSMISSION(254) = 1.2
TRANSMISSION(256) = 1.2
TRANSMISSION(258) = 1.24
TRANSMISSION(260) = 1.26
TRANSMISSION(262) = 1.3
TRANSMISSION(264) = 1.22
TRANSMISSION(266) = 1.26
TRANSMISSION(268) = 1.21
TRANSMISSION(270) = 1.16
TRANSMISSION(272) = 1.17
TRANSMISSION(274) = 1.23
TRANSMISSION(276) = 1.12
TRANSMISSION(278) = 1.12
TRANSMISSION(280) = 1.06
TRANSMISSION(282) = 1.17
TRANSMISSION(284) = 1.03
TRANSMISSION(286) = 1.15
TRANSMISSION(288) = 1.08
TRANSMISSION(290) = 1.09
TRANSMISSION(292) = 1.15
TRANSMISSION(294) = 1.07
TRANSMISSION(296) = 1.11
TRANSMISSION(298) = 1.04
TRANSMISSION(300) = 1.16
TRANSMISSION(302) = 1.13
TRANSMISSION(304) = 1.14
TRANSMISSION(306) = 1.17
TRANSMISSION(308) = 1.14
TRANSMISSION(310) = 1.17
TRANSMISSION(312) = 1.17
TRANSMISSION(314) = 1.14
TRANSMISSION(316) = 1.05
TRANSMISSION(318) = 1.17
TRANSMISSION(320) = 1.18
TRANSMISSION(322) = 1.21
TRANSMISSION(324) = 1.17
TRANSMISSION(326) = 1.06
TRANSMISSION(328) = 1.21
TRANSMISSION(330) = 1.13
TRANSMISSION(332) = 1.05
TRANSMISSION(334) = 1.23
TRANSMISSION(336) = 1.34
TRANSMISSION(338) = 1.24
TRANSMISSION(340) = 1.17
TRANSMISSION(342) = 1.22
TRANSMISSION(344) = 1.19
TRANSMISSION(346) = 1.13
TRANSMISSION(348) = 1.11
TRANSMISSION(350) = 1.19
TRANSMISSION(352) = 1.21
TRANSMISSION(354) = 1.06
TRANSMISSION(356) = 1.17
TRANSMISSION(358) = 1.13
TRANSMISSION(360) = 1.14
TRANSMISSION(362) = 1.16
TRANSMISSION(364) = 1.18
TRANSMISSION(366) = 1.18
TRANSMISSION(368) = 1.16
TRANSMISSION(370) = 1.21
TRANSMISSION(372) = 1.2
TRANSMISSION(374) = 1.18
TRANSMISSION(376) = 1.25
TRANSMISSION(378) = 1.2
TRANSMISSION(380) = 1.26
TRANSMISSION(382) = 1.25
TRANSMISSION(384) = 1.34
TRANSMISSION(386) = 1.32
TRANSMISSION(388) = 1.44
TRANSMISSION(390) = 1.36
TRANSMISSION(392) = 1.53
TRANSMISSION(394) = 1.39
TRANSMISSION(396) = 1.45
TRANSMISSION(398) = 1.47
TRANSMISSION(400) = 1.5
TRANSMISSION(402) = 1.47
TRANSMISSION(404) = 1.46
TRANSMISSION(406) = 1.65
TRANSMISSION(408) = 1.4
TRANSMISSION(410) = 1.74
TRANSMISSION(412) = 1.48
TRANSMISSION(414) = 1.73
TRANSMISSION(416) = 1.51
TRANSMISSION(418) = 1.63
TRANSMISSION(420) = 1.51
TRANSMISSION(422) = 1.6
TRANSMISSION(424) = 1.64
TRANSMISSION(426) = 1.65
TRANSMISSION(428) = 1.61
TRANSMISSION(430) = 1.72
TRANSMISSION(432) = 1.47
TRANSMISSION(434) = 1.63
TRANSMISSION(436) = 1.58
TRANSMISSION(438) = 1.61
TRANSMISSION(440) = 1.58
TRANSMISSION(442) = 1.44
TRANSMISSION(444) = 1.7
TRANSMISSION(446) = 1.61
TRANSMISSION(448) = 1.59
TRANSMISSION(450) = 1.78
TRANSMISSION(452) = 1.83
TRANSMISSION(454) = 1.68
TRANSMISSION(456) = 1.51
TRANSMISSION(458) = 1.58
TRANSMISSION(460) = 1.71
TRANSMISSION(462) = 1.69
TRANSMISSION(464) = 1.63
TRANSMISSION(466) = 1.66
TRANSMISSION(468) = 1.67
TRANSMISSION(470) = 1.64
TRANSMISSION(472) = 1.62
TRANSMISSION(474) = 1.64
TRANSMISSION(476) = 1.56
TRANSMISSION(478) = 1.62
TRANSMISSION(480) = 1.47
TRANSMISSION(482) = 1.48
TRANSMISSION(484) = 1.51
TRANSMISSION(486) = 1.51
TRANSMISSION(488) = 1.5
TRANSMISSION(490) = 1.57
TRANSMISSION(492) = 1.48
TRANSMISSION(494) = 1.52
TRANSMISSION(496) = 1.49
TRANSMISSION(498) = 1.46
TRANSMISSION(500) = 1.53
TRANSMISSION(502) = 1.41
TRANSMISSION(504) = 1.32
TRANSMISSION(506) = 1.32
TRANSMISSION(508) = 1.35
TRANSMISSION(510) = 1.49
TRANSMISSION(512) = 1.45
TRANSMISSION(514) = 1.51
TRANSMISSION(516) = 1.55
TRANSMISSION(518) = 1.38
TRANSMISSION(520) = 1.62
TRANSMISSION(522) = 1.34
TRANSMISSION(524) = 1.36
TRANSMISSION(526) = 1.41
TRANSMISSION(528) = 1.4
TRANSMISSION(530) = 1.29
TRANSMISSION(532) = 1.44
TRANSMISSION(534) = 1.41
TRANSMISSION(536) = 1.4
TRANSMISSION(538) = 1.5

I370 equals 1.35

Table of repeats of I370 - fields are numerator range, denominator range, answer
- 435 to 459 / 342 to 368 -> 1.40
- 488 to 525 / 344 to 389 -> 1.21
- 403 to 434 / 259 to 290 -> 1.36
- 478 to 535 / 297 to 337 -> 1.26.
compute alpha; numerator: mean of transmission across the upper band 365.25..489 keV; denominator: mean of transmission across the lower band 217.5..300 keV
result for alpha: 1.3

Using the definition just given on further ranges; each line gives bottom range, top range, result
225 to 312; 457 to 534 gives 1.28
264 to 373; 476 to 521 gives 1.28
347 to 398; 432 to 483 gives 1.30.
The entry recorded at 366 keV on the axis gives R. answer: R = 1.18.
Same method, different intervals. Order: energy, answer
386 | 1.32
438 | 1.61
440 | 1.58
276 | 1.12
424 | 1.64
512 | 1.45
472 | 1.62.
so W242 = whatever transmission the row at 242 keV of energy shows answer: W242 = 1.26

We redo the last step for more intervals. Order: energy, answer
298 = 1.04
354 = 1.06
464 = 1.63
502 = 1.41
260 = 1.26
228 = 1.24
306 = 1.17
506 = 1.32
